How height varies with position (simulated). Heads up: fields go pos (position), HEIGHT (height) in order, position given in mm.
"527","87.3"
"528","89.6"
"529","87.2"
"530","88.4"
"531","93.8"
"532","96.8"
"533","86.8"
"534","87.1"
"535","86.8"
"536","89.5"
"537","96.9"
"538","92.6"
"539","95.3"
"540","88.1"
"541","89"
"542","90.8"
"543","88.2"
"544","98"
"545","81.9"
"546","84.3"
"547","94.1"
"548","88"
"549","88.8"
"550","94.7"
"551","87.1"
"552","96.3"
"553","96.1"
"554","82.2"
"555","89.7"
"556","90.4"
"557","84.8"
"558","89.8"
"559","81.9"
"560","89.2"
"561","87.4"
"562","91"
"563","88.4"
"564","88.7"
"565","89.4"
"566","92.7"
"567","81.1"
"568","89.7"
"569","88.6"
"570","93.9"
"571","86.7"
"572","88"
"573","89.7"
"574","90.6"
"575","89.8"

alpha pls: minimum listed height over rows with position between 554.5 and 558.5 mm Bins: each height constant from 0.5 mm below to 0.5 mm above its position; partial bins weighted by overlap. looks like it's 84.8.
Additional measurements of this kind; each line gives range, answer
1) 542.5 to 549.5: 81.9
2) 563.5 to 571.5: 81.1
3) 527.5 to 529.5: 87.2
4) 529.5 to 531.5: 88.4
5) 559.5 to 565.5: 87.4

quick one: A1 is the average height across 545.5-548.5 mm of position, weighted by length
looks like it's 88.8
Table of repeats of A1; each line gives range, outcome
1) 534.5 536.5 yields 88.2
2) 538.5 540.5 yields 91.7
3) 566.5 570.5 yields 88.3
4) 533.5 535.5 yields 86.9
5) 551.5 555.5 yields 91.1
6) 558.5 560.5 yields 85.6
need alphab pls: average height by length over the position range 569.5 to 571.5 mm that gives 90.3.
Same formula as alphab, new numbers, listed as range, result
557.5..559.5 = 85.8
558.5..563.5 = 87.6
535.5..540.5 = 92.5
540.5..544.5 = 91.5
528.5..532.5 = 91.6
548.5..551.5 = 90.2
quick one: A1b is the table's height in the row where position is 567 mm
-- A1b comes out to 81.1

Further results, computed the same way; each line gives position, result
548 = 88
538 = 92.6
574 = 90.6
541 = 89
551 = 87.1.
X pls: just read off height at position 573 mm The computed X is 89.7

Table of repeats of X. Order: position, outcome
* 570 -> 93.9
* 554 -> 82.2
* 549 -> 88.8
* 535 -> 86.8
